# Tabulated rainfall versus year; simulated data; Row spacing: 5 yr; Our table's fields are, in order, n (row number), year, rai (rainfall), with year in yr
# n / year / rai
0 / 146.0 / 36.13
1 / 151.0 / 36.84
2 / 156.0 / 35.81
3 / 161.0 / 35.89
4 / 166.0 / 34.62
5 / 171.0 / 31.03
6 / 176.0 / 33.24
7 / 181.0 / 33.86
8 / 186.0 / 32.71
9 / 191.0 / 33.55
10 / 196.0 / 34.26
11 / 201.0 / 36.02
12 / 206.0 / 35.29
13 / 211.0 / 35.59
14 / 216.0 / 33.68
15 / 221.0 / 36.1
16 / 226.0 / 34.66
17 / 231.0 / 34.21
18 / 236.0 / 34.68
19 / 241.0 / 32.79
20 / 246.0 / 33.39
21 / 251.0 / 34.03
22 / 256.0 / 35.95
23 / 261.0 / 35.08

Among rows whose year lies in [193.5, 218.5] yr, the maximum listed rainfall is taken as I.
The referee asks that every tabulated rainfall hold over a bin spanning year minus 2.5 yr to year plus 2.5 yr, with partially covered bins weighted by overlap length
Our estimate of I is 36.02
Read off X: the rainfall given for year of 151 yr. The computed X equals 36.84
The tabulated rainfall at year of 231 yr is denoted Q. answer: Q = 34.21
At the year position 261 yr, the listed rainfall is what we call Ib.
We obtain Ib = 35.08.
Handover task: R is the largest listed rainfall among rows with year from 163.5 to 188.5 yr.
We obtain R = 34.62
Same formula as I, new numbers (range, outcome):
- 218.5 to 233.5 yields 36.1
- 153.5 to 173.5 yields 35.89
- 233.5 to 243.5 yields 34.68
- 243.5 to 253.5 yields 34.03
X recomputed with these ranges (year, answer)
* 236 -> 34.68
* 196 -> 34.26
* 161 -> 35.89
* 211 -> 35.59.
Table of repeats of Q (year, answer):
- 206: 35.29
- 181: 33.86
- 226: 34.66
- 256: 35.95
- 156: 35.81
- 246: 33.39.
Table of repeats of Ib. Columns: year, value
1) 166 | 34.62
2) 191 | 33.55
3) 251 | 34.03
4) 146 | 36.13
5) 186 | 32.71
